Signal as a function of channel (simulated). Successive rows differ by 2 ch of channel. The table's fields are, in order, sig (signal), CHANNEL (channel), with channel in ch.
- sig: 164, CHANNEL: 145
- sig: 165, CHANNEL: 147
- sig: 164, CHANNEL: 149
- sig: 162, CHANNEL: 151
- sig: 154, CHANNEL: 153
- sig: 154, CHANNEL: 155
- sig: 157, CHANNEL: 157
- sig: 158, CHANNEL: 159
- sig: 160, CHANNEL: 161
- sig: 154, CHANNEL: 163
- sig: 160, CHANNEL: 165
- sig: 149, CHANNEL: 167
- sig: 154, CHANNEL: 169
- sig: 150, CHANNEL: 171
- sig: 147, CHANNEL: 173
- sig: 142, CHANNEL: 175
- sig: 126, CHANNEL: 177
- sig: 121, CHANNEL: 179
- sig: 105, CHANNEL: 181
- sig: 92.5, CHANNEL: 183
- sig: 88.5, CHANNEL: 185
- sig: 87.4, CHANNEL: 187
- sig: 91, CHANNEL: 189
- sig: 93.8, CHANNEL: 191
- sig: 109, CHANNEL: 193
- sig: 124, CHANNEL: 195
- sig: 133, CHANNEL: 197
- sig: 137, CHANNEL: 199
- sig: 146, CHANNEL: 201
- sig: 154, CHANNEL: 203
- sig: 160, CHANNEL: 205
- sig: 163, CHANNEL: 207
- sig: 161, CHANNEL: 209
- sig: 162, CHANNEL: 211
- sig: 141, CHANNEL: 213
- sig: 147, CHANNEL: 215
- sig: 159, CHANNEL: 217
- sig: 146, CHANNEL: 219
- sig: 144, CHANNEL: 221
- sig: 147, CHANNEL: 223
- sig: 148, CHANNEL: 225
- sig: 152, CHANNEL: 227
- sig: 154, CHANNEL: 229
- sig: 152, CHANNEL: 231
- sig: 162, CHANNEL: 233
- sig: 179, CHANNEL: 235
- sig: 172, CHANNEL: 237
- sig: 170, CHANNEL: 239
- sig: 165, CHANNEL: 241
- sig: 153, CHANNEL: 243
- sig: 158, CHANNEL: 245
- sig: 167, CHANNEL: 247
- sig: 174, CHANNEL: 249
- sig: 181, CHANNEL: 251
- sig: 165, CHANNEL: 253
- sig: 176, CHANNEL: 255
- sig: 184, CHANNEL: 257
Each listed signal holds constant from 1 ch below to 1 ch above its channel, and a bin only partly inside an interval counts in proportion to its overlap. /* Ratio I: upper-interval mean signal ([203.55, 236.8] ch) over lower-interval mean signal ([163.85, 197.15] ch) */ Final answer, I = 1.27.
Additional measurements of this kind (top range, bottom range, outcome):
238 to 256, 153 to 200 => 1.28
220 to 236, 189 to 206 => 1.19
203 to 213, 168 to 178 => 1.10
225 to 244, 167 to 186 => 1.28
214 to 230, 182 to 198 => 1.46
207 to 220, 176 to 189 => 1.50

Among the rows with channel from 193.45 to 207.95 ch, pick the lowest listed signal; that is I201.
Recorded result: 124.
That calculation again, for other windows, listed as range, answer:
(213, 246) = 141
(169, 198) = 87.4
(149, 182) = 105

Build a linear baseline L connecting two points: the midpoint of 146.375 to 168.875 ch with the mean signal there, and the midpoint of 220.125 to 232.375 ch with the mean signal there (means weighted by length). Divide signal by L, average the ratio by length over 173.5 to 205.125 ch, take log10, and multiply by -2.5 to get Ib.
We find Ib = 0.283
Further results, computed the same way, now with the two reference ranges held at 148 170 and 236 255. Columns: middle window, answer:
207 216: 0.065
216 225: 0.109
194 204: 0.167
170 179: 0.145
